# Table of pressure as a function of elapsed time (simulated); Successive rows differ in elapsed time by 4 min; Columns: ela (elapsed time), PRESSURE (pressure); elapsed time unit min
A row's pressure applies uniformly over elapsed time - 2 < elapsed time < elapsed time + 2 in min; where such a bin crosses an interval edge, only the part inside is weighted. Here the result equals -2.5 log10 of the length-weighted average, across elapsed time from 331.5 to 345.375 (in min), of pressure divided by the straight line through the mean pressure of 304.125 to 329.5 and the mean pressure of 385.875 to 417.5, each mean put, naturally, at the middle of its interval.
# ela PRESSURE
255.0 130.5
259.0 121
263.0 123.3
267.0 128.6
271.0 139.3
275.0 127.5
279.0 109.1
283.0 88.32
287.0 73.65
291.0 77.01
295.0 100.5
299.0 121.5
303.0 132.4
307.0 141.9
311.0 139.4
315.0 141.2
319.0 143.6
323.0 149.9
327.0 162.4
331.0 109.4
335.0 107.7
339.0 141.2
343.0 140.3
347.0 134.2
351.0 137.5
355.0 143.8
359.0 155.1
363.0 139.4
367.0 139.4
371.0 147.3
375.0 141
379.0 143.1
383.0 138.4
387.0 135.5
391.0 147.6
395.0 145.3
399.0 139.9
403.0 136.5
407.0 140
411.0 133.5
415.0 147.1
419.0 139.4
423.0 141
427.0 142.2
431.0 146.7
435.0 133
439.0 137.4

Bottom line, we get 0.131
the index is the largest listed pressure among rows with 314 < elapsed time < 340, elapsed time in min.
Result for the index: 162.4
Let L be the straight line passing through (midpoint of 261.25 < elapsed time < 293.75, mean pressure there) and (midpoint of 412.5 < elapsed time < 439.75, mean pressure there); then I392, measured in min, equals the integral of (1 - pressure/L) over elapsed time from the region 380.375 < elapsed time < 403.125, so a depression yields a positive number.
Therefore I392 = -1.3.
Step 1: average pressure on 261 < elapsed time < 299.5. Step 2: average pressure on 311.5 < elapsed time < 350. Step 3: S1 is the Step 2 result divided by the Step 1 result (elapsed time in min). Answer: 1.3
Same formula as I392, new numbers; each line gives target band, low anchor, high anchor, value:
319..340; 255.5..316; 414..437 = -1.6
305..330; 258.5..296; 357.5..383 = -4.3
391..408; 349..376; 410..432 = 0.1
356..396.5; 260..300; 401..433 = -3.7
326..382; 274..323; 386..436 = -4.0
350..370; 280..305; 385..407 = -2.7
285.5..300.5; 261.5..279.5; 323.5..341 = 4.2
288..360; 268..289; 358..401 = -4.0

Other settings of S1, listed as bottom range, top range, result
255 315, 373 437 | 1.20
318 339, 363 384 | 1.05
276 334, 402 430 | 1.16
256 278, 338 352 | 1.09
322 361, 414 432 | 1.04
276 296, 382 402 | 1.55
